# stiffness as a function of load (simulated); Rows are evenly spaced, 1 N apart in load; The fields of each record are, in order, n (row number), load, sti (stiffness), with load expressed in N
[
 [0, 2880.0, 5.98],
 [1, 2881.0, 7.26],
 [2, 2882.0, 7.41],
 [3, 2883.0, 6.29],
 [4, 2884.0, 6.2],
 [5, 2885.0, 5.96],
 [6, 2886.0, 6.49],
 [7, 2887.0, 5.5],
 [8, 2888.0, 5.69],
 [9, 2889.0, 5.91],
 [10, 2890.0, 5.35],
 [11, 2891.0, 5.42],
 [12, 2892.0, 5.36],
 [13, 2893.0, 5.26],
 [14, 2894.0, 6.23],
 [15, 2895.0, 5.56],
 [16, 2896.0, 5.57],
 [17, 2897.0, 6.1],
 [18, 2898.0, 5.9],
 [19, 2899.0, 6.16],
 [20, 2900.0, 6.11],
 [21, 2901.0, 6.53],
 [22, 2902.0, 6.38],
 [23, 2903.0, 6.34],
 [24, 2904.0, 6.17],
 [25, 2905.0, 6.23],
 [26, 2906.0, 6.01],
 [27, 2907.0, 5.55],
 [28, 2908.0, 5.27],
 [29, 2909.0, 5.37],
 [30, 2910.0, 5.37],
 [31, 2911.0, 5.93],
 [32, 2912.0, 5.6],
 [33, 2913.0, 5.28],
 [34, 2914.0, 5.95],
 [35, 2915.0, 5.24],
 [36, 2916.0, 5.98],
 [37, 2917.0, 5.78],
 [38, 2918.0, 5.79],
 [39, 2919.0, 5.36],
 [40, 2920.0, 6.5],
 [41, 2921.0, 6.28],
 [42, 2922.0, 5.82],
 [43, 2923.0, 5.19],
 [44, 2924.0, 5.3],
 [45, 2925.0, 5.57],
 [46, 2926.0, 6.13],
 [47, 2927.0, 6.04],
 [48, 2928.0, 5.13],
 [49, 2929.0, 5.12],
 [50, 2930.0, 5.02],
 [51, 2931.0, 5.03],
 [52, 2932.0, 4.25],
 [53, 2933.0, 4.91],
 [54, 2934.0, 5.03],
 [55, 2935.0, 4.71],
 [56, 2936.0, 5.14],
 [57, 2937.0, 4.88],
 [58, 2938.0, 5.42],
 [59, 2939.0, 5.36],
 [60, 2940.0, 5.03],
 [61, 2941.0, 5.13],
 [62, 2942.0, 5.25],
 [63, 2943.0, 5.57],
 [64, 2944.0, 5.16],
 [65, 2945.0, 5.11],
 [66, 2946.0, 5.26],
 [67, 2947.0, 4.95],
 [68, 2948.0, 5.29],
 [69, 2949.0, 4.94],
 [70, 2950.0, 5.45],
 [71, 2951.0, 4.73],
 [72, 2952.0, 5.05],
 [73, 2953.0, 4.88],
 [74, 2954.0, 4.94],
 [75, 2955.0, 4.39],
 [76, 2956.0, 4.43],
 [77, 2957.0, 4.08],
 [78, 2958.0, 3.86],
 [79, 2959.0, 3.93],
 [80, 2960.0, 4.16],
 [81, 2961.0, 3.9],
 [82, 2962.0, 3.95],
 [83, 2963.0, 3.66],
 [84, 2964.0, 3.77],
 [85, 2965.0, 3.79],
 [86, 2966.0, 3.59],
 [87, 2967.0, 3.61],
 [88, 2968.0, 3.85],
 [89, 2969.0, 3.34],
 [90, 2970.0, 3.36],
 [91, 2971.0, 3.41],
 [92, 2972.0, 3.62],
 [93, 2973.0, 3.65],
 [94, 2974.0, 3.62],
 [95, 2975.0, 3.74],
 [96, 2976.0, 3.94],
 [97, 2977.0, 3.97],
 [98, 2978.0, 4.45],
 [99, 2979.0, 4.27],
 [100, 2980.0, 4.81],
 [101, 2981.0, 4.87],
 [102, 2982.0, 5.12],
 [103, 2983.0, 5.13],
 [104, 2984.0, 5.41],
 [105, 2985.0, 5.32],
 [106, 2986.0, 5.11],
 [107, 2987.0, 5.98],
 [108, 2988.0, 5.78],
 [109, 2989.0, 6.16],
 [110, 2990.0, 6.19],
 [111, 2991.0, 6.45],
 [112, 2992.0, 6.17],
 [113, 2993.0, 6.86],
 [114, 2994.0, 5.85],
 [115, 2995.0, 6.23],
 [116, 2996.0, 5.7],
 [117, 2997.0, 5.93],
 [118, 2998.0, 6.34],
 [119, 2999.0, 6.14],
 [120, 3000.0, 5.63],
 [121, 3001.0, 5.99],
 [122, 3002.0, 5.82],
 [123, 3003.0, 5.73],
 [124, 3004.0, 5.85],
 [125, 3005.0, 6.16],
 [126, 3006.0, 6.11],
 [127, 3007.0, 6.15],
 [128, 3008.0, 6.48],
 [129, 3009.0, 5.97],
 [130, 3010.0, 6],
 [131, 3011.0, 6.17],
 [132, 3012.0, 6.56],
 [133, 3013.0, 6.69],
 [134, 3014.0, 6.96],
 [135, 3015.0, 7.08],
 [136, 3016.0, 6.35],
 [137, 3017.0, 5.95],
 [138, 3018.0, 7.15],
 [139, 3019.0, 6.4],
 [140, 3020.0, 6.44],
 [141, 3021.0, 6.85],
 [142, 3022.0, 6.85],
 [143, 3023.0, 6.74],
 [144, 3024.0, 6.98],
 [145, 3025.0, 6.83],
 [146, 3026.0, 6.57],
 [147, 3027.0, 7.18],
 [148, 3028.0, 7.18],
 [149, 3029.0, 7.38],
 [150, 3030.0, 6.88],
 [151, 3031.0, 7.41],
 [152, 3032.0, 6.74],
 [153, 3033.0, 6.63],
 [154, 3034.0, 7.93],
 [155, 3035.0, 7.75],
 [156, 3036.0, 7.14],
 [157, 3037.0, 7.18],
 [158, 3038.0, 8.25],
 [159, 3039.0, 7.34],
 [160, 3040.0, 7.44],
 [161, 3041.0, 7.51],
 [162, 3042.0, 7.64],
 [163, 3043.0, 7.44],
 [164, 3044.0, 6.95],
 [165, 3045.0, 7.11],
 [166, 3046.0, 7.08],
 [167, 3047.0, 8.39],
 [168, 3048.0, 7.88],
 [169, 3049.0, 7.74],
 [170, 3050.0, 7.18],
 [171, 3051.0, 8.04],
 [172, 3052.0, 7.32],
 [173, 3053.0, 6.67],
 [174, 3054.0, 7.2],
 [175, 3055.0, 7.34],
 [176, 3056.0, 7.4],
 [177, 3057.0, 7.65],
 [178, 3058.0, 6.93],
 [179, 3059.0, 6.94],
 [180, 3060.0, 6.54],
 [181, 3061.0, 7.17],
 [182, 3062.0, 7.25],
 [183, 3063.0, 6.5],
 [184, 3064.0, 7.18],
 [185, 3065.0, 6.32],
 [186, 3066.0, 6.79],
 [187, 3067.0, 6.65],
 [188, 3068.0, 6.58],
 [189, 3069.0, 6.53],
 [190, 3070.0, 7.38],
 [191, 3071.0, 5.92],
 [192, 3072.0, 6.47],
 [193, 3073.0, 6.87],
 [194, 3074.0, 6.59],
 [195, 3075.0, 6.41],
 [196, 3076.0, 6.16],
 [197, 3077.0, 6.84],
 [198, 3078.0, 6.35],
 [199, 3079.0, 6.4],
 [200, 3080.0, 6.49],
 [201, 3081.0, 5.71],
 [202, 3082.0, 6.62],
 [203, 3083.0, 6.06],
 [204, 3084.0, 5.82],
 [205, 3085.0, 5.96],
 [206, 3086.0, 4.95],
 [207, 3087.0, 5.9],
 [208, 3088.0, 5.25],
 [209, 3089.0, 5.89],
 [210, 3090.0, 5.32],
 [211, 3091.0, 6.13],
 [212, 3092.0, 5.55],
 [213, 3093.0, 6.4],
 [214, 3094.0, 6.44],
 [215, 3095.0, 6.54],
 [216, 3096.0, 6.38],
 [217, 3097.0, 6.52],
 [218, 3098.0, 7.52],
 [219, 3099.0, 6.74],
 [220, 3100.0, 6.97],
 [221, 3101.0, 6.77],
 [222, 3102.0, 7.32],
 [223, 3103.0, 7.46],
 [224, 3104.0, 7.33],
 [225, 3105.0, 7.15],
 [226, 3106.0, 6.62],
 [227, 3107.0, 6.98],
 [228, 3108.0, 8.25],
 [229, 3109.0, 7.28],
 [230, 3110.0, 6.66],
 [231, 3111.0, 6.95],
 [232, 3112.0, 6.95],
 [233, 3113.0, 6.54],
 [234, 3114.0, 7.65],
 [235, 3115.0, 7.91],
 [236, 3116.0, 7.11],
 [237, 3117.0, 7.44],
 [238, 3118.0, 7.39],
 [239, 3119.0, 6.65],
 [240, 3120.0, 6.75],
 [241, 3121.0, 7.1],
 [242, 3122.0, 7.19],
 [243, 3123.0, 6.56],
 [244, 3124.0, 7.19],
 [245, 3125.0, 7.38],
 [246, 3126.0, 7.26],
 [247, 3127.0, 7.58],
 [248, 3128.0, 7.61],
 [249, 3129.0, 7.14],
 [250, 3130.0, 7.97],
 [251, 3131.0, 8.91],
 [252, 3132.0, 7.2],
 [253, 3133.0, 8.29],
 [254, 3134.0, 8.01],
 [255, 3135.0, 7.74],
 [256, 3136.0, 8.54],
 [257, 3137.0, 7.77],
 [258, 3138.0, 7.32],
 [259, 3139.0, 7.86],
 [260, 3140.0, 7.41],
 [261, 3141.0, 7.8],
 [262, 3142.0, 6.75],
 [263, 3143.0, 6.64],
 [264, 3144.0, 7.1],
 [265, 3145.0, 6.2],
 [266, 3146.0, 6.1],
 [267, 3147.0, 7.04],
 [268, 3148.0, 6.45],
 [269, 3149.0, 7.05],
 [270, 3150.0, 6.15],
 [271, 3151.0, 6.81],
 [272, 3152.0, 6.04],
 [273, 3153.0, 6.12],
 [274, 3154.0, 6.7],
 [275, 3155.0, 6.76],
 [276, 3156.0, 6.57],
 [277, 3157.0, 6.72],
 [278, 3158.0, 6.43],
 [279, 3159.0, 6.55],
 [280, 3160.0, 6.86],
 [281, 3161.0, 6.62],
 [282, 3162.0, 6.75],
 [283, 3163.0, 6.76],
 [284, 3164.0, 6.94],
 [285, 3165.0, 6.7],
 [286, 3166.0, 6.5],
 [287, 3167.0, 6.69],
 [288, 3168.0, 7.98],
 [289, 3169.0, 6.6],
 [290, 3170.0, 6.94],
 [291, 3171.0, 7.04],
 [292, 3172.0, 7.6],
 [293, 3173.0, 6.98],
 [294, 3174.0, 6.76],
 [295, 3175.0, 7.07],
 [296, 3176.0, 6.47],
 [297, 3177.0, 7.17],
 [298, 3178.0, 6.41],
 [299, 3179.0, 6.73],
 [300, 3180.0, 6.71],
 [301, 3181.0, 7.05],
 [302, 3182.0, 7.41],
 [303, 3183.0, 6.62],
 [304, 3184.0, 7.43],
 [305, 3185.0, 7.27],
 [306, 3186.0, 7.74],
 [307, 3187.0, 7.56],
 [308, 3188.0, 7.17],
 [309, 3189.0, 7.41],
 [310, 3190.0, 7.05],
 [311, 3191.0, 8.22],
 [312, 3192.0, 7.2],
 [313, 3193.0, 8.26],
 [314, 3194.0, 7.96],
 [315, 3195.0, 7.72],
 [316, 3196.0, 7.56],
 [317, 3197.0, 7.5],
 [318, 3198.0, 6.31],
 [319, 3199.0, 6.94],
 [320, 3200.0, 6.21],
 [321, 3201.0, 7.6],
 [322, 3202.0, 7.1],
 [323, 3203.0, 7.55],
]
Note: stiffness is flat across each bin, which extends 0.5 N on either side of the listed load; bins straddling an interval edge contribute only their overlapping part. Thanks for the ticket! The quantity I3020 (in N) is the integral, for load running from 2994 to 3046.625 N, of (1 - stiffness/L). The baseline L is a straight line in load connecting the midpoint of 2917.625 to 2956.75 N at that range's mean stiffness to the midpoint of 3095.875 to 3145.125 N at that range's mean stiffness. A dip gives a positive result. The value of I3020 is -4.65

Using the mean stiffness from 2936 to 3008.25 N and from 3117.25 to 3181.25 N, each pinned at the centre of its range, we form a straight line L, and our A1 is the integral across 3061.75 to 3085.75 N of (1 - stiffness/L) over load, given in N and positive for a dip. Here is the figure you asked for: -1.2 N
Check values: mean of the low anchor 4.97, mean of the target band 6.47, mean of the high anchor 7.03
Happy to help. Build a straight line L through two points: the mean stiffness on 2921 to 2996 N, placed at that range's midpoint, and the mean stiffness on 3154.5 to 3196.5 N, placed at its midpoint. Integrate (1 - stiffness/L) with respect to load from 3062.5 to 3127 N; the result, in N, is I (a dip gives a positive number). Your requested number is -4.41 N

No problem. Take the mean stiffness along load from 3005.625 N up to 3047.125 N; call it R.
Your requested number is 6.94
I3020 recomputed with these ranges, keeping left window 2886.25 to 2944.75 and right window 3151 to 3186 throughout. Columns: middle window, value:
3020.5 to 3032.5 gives -1.6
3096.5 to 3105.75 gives -0.8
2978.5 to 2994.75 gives 0.9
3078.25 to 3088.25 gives 0.7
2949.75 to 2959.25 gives 2.0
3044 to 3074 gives -3.7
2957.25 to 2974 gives 6.1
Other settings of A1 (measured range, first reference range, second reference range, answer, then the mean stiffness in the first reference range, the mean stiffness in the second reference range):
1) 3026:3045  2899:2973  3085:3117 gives -4.0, 5.05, 6.69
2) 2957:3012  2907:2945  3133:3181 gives 7.4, 5.4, 6.93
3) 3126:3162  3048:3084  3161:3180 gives -1.3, 6.81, 6.88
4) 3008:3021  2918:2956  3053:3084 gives -0.9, 5.22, 6.69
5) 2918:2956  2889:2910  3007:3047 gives 5.8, 5.83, 6.96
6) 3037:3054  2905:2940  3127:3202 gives -3.2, 5.46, 7.11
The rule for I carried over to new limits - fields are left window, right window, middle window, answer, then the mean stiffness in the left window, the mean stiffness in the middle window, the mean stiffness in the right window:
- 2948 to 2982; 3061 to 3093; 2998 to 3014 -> -3.9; 4.15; 6.13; 6.3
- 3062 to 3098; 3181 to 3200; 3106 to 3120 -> -1.2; 6.31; 7.17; 7.37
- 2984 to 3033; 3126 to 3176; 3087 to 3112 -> 0.5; 6.36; 6.67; 7.06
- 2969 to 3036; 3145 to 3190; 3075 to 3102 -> 0.7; 5.92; 6.24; 6.85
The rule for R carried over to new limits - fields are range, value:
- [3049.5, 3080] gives 6.85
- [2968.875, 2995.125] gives 4.92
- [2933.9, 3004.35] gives 4.9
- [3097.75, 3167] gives 7.09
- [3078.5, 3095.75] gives 5.97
